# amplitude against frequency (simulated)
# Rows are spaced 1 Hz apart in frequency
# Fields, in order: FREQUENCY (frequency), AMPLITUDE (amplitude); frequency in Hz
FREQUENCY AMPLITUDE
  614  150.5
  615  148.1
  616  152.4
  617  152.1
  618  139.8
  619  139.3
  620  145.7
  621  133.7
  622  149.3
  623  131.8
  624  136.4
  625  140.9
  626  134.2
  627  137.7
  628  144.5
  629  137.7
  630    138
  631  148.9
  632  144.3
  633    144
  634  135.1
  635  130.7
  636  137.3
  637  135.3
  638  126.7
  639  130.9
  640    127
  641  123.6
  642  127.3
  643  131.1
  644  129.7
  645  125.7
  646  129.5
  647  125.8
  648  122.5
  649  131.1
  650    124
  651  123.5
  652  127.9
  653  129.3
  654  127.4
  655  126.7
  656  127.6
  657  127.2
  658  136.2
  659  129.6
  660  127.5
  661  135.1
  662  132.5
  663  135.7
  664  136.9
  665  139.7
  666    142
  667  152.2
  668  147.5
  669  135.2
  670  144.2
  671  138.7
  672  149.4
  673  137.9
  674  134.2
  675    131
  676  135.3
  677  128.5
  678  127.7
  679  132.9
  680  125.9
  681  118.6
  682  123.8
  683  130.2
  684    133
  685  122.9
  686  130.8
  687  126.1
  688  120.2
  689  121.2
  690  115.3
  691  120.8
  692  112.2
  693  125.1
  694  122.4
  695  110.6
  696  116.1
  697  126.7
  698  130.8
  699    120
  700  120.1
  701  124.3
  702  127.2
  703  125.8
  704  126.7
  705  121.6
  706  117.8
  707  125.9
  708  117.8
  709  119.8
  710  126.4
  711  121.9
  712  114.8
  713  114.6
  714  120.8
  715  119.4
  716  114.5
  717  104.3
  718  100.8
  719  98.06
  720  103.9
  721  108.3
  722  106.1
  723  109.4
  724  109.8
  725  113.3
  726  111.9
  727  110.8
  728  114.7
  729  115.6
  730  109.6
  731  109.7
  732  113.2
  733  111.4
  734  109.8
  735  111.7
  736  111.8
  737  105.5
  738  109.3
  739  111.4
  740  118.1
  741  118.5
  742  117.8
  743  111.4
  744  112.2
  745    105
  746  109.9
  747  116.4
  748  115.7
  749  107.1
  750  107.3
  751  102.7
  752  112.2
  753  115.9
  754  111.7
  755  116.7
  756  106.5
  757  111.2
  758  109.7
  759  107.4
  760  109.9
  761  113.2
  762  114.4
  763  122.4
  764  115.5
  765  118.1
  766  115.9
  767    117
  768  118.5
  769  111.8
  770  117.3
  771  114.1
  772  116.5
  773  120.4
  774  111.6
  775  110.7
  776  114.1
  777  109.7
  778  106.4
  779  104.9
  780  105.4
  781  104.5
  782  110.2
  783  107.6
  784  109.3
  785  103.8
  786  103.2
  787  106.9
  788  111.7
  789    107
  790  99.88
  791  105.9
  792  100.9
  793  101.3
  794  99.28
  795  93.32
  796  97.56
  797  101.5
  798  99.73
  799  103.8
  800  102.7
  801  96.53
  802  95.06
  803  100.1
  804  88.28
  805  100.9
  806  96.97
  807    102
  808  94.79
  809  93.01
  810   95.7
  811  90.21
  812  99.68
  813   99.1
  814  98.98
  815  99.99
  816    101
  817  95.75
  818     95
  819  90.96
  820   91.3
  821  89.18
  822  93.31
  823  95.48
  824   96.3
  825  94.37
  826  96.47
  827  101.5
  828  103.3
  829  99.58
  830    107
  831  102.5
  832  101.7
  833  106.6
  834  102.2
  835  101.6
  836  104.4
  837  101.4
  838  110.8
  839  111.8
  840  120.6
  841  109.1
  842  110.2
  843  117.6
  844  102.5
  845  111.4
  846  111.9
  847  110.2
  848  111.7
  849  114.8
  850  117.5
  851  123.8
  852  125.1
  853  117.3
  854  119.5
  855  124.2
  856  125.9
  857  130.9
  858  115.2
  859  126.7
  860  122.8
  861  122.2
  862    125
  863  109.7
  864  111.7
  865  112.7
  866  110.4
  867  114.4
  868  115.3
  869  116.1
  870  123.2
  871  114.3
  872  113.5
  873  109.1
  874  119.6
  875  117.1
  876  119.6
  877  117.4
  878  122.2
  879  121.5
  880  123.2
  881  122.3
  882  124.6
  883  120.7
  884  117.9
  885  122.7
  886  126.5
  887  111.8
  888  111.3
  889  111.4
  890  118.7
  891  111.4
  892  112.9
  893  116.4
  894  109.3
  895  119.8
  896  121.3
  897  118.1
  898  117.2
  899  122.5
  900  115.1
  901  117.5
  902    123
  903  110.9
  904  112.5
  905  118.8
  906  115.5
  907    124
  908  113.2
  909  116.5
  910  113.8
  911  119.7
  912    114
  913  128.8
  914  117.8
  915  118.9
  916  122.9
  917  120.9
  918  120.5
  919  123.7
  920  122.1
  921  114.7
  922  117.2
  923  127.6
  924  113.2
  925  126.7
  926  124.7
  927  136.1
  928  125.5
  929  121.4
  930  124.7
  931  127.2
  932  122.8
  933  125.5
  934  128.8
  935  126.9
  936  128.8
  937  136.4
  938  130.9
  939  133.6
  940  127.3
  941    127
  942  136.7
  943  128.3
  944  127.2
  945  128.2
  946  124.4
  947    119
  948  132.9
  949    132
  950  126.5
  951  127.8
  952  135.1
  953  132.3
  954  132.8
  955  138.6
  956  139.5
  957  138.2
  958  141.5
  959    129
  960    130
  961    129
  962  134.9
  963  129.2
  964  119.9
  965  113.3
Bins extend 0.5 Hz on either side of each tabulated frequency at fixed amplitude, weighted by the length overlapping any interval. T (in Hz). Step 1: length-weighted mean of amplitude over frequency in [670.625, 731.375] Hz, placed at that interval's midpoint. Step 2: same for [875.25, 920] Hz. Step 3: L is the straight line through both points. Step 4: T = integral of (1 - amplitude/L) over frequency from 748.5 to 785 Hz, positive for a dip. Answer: 2.5 Hz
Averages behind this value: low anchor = 121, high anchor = 118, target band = 112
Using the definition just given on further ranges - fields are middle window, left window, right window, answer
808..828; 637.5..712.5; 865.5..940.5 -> 4.42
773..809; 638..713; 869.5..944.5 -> 6.14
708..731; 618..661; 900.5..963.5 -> 3.29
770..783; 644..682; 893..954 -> 1.78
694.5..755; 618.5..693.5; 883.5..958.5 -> 7.32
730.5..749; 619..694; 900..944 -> 2.47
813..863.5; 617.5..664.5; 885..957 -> 7.10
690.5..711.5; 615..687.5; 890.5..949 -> 1.60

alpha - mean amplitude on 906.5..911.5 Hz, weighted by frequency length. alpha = 117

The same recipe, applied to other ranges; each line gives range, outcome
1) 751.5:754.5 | 113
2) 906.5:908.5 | 119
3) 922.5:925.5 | 122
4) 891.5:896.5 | 116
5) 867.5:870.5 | 118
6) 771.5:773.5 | 118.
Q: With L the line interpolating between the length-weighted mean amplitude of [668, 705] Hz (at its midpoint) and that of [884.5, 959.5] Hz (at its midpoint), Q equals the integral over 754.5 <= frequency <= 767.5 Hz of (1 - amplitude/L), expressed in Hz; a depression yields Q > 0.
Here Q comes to 1.3 Hz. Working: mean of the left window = 127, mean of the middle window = 114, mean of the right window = 123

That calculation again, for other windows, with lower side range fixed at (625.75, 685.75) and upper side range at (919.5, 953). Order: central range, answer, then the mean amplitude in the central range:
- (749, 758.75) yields 1.54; 110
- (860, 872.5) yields 1.21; 116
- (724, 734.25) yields 1.52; 112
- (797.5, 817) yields 4.80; 97.8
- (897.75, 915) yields 1.33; 118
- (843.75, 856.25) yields 1.17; 117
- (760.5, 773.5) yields 1.40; 117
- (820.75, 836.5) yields 3.58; 99.9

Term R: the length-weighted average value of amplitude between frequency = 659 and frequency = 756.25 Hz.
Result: 120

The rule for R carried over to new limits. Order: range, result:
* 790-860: 104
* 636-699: 129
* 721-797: 110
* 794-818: 97.7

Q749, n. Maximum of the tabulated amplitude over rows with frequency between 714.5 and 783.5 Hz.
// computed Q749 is 122.4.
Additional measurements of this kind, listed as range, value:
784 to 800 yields 111.7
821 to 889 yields 130.9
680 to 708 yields 133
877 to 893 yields 126.5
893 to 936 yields 136.1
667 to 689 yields 152.2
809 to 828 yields 103.3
